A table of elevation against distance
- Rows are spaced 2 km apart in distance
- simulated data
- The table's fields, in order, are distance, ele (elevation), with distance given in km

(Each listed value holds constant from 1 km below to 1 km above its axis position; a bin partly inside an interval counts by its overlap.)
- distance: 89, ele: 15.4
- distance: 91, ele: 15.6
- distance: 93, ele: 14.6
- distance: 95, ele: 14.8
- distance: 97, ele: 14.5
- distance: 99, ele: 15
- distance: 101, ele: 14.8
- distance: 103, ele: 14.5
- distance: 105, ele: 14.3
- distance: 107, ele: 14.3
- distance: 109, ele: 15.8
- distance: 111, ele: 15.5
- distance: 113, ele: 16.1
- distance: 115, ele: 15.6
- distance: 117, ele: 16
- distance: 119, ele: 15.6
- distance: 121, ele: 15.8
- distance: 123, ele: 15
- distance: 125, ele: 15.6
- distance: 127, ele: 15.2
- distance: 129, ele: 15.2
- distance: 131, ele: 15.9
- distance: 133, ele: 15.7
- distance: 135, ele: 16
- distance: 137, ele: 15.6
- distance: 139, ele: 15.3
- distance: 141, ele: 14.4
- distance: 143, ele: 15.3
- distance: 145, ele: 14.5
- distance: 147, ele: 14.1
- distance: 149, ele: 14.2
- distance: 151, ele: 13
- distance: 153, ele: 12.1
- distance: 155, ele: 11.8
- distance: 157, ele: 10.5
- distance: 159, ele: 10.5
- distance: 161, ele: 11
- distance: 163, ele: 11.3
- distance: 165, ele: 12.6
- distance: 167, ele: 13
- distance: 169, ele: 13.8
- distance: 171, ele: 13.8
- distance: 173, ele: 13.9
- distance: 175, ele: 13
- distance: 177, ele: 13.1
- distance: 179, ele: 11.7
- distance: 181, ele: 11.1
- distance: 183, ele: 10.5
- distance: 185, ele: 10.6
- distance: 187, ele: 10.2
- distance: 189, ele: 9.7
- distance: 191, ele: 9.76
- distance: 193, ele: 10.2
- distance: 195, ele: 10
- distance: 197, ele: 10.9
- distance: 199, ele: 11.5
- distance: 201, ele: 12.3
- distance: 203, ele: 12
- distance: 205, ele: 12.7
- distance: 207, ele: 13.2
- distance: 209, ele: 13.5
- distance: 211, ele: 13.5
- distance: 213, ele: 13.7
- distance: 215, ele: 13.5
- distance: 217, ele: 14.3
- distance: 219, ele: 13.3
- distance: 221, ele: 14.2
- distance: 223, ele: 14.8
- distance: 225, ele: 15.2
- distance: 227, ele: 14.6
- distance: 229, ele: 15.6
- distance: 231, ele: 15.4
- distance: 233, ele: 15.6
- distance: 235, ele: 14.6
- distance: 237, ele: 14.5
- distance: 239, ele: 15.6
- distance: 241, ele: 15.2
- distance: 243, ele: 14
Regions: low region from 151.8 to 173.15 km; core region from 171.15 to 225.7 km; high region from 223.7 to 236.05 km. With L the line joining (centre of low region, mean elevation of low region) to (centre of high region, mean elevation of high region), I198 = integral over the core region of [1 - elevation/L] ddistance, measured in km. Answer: 5.7 km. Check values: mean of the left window 12.1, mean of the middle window 12.3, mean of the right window 15.2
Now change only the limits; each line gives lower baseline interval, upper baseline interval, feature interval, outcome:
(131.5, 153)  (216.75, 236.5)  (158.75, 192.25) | 6.8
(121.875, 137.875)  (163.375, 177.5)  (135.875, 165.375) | 2.6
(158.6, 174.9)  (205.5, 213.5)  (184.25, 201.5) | 3.4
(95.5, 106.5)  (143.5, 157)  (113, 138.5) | -3.2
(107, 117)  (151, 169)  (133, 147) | -1.8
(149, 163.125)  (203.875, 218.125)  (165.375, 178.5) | -1.2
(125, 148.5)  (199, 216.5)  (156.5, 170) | 2.3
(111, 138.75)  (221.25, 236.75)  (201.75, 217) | 1.9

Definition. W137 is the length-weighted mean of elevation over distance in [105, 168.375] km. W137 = 14.3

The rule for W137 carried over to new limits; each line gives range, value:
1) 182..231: 12.5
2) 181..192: 10.2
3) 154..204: 11.6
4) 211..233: 14.5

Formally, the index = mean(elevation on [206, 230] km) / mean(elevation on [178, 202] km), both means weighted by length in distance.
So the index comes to 1.3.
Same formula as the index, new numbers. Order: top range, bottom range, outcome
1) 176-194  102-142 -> 0.70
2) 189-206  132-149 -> 0.74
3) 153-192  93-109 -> 0.80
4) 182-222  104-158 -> 0.81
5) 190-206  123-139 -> 0.72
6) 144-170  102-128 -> 0.81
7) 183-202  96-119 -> 0.70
